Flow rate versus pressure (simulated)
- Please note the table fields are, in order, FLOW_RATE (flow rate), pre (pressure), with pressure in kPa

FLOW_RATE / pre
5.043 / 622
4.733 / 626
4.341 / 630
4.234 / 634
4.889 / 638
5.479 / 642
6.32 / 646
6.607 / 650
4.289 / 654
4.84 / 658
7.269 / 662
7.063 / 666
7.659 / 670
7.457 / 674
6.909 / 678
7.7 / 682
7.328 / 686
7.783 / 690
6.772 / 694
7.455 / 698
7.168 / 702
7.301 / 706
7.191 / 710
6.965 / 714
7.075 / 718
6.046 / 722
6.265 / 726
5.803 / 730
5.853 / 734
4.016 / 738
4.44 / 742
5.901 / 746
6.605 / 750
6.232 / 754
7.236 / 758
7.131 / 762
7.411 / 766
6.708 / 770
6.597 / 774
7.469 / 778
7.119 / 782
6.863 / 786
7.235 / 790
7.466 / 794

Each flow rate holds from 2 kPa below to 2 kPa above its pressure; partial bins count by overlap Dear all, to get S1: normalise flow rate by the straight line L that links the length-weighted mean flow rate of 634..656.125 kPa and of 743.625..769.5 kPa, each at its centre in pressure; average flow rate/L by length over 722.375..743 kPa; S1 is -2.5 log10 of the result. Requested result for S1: 0.19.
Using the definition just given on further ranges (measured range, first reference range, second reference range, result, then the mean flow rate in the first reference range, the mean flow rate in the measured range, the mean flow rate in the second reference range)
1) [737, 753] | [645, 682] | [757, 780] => 0.282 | 6.56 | 5.38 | 7.09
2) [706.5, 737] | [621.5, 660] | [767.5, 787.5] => -0.041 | 5.08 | 6.42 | 6.96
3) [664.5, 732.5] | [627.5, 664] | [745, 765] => -0.178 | 5.35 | 7.05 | 6.7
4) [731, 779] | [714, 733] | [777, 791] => 0.086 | 6.34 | 6.27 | 7.15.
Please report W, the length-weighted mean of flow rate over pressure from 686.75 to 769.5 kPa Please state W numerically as 6.55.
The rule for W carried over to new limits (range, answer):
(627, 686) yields 6.1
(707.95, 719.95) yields 7.08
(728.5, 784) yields 6.33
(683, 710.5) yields 7.31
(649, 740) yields 6.64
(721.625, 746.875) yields 5.42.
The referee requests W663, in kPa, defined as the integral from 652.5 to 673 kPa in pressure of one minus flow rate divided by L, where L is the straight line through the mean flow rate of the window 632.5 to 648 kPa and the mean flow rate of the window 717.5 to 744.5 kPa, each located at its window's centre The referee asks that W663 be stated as -3.8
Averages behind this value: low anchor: 5.26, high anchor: 5.57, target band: 6.33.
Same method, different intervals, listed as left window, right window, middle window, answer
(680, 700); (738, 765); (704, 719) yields -0.4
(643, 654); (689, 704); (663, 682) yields -2.0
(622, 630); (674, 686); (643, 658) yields 0.7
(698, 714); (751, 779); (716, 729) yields 1.3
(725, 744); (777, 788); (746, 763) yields -1.9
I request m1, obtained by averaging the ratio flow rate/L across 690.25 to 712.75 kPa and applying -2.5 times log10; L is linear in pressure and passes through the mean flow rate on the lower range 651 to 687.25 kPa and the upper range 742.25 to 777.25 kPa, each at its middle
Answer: -0.083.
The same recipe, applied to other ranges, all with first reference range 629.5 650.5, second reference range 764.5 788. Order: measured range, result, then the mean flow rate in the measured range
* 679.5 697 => -0.24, 7.39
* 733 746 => 0.32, 4.86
